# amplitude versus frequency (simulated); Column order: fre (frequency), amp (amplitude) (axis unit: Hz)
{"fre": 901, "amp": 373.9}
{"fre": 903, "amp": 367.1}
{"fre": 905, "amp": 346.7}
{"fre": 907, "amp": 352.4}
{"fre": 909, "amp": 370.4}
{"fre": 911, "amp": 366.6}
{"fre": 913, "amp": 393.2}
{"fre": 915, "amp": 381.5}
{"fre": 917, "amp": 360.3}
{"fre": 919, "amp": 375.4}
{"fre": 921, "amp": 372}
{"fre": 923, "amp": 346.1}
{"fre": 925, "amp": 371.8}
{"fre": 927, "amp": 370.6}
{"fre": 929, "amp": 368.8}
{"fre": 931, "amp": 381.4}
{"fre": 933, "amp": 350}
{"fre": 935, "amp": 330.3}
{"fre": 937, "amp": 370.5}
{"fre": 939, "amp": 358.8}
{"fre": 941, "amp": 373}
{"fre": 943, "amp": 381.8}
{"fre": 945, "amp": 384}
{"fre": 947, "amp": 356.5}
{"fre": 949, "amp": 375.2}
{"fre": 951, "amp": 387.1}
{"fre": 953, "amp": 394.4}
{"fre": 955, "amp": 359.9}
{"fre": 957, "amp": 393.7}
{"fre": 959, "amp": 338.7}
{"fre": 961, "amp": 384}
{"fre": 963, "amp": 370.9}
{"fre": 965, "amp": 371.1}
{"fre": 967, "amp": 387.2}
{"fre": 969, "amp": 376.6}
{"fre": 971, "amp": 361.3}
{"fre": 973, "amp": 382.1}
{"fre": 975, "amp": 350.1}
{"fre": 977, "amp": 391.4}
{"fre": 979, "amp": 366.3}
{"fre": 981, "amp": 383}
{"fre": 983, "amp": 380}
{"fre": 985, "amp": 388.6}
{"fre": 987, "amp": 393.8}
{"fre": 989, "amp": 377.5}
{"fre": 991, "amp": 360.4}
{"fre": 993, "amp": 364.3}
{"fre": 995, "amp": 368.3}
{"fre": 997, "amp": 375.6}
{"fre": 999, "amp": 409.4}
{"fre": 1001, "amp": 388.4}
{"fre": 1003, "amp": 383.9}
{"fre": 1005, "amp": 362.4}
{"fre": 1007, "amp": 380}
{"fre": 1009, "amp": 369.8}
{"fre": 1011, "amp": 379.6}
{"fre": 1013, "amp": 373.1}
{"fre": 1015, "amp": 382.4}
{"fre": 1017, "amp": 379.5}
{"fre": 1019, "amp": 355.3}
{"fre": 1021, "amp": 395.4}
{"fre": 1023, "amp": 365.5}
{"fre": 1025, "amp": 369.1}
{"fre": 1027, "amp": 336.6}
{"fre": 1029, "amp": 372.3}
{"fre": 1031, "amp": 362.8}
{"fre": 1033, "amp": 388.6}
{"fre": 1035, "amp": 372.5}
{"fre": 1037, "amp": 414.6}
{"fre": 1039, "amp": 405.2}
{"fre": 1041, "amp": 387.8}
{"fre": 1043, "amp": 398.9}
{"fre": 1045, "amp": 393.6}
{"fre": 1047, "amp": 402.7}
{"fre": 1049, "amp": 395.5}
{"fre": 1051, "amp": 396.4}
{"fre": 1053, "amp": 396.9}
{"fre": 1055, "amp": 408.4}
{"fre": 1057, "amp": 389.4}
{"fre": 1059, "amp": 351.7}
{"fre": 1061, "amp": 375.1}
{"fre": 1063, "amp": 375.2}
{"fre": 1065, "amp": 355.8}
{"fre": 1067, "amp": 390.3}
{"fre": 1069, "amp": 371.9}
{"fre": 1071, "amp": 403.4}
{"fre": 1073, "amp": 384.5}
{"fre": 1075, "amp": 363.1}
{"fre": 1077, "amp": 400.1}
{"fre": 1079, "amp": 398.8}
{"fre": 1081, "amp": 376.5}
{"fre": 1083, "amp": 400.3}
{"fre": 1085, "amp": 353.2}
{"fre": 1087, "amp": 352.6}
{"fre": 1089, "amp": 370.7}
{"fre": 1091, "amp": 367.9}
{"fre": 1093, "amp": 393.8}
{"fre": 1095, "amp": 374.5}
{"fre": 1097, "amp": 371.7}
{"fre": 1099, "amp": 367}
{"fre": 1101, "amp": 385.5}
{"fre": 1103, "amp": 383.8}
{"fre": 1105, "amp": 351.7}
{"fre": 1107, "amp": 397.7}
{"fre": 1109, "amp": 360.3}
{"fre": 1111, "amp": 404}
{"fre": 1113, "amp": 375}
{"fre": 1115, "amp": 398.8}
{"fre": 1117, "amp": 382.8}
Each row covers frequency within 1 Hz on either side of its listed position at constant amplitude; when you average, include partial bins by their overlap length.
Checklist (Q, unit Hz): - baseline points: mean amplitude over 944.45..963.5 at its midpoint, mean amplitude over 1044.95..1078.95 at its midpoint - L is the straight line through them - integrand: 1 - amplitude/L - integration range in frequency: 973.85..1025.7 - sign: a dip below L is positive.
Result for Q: 0.33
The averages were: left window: 374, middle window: 377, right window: 386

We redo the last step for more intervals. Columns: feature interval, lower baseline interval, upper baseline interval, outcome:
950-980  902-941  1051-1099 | -0.4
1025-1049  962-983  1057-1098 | -0.6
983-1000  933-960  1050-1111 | -0.3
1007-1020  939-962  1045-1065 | 0.3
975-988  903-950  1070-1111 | -0.4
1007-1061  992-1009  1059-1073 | -0.6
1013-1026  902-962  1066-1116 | 0.0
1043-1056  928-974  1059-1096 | -0.8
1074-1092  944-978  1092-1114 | 0.1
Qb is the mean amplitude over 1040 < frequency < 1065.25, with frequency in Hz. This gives 388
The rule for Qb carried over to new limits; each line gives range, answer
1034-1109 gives 383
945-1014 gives 376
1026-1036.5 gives 369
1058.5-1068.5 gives 371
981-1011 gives 379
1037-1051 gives 398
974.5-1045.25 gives 379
